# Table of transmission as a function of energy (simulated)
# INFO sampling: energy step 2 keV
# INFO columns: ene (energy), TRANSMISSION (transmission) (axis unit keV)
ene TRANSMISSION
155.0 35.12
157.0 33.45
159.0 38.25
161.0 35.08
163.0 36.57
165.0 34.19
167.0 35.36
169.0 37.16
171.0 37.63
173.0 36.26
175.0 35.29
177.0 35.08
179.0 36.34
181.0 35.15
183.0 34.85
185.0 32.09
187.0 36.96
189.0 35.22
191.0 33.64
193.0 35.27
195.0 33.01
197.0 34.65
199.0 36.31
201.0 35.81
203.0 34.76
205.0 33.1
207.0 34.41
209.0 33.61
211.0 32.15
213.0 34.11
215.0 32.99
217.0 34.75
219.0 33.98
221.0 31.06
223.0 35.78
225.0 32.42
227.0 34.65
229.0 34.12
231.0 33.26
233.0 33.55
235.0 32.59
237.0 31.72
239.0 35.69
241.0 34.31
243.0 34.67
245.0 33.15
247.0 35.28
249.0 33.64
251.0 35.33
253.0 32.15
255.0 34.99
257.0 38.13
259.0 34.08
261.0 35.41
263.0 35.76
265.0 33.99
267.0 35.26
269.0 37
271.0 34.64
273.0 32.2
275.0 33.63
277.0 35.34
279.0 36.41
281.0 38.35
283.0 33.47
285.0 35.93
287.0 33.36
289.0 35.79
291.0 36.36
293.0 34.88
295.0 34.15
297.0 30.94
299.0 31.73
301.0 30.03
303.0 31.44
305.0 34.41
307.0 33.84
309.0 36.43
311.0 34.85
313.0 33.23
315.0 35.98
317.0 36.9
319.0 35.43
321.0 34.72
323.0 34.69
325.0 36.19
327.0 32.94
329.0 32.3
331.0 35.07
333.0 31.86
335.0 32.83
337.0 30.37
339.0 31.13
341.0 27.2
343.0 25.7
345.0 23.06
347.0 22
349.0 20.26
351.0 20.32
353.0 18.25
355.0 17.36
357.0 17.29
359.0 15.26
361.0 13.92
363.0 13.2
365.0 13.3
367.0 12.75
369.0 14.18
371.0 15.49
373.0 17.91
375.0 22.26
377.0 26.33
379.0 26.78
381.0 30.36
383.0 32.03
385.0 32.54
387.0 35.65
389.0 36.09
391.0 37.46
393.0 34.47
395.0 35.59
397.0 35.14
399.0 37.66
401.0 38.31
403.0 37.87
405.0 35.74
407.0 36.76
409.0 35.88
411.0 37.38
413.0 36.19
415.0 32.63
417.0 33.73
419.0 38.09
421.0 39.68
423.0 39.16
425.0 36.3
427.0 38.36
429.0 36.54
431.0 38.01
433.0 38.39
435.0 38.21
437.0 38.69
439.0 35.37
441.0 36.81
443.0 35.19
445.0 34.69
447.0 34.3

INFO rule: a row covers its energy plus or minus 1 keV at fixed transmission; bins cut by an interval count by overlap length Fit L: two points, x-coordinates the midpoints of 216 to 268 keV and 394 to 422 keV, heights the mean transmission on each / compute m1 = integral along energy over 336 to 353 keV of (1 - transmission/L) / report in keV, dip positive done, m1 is 5.2 keV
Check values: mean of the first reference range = 34.2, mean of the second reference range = 36.5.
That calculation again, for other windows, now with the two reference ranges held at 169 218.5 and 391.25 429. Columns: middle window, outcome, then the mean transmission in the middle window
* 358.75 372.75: 8.5 keV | 14.2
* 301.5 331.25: 1.1 keV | 34.5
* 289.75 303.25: 1.0 keV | 32.9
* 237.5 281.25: 0.6 keV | 34.9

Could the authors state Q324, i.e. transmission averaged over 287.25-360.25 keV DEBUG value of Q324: 30.1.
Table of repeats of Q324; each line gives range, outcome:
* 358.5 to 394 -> 24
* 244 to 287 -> 34.9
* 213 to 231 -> 33.7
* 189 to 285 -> 34.4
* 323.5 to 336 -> 33.6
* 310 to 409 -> 28.4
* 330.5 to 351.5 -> 27.2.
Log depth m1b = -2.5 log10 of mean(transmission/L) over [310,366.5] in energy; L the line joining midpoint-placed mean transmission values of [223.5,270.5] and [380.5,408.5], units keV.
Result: 0.289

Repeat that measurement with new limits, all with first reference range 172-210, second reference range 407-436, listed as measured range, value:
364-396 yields 0.35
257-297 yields 0.02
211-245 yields 0.05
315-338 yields 0.06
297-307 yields 0.12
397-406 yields -0.01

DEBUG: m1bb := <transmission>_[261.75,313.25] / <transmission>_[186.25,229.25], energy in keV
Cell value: 1.01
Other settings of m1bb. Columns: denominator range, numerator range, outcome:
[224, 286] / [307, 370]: 0.77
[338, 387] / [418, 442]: 1.76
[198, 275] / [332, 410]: 0.78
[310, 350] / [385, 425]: 1.16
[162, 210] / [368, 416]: 0.90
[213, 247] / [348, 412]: 0.79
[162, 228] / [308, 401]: 0.80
